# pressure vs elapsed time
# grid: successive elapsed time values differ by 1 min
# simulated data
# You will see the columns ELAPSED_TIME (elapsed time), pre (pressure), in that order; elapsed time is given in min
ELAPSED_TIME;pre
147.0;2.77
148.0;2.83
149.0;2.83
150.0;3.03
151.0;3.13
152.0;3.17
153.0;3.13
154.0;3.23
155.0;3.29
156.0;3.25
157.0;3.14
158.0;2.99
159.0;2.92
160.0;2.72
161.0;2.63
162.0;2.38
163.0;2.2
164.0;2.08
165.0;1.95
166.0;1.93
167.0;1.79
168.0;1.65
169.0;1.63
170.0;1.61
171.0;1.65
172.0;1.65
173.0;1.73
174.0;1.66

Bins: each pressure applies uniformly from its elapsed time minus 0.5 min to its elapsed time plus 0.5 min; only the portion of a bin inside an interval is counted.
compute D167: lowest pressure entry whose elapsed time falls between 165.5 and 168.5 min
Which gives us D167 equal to 1.65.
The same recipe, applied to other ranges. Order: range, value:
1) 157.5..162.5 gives 2.38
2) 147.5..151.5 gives 2.83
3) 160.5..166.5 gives 1.93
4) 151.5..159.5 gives 2.92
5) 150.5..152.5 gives 3.13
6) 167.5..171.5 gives 1.61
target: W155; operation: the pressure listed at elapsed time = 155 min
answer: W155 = 3.29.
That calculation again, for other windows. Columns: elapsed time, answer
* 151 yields 3.13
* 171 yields 1.65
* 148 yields 2.83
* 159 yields 2.92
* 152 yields 3.17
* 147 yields 2.77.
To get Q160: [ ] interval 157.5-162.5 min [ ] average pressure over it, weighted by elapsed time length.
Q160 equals 2.73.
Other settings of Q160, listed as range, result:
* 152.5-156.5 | 3.22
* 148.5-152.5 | 3.04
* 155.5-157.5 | 3.2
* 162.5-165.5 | 2.08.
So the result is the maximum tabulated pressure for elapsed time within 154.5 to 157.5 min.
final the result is 3.29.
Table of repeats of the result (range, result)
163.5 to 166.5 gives 2.08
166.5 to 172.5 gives 1.79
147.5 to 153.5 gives 3.17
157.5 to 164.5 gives 2.99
